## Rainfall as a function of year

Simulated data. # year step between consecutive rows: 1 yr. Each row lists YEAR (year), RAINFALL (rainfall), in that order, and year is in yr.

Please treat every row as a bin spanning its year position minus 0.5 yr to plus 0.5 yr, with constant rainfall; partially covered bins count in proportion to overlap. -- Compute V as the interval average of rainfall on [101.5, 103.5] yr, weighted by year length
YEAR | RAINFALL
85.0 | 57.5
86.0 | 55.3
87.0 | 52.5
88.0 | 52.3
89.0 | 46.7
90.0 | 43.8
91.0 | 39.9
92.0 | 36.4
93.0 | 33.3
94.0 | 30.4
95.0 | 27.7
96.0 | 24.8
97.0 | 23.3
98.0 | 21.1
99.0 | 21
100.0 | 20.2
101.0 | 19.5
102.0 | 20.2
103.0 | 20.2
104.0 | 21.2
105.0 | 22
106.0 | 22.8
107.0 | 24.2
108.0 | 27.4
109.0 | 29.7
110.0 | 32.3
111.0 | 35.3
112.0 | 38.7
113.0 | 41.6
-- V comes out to 20.2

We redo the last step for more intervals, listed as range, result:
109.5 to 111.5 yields 33.8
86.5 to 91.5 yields 47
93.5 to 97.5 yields 26.6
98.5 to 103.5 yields 20.2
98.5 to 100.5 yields 20.6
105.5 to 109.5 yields 26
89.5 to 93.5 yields 38.3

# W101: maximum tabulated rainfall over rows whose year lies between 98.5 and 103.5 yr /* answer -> 21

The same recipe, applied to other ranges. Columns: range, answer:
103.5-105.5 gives 22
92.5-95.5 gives 33.3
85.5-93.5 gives 55.3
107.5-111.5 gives 35.3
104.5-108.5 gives 27.4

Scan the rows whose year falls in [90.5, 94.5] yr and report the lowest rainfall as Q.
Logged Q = 30.4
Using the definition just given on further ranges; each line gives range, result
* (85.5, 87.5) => 52.5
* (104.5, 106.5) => 22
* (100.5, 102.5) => 19.5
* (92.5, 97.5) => 23.3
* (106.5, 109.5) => 24.2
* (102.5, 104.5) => 20.2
